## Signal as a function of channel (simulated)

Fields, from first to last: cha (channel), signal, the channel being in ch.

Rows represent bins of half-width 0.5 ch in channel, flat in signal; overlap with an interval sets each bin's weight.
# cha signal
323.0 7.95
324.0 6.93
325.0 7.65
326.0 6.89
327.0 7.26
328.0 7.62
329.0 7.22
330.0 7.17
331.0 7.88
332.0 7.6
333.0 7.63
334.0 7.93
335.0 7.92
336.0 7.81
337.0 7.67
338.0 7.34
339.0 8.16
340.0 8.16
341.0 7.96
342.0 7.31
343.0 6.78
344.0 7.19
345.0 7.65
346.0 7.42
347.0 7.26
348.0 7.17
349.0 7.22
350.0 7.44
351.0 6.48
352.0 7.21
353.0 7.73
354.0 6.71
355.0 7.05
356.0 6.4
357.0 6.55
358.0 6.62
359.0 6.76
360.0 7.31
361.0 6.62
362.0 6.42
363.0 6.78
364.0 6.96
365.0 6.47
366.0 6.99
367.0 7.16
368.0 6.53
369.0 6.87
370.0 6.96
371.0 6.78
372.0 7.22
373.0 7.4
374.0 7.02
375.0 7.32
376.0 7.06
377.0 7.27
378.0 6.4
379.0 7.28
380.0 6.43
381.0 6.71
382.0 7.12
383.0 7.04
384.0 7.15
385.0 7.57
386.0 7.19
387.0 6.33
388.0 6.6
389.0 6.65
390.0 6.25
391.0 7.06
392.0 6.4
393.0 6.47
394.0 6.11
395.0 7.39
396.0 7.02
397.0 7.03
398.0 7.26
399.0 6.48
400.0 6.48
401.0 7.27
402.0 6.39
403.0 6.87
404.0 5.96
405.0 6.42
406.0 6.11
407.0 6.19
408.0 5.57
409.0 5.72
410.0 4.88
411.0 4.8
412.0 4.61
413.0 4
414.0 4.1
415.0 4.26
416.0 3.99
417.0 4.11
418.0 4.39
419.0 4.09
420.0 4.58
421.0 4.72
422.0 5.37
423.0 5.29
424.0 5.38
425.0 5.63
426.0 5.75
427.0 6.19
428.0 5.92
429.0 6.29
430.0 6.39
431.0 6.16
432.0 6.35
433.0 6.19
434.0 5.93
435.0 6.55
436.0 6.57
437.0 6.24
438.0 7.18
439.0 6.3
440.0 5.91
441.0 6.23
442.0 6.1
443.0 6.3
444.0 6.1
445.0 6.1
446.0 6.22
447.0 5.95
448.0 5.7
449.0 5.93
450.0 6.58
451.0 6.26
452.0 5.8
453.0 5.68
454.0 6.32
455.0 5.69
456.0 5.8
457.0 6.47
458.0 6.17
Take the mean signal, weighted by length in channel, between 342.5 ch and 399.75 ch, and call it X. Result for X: 6.92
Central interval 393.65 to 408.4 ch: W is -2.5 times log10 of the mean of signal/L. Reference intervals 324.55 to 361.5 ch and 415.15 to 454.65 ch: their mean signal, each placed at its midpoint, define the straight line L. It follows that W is -0.04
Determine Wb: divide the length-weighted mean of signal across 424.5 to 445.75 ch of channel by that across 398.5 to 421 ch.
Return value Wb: 1.17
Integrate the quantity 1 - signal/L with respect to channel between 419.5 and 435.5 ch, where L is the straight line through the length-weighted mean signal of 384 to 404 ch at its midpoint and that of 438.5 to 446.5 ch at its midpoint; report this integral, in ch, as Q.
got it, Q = 1.38 ch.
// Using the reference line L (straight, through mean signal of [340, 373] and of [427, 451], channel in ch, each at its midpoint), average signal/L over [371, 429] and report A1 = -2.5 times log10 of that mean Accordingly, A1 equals 0.09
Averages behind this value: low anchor 7.02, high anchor 6.23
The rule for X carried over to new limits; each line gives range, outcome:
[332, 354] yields 7.48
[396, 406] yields 6.67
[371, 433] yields 6.13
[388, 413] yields 6.27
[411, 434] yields 5.18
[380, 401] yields 6.82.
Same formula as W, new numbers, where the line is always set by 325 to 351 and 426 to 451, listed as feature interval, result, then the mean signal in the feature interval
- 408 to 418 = 0.40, 4.54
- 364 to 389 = 0.01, 6.95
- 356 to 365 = 0.08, 6.72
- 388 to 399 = 0.01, 6.74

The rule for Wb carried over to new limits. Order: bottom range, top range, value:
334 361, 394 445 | 0.80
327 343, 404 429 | 0.67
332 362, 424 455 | 0.84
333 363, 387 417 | 0.83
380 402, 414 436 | 0.79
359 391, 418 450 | 0.86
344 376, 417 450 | 0.84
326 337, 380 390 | 0.91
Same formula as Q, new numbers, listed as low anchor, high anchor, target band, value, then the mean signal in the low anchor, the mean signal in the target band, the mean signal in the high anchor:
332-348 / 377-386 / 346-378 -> 1.40 ch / 7.6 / 6.96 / 6.99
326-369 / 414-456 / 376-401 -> -1.16 ch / 7.22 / 6.83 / 5.75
